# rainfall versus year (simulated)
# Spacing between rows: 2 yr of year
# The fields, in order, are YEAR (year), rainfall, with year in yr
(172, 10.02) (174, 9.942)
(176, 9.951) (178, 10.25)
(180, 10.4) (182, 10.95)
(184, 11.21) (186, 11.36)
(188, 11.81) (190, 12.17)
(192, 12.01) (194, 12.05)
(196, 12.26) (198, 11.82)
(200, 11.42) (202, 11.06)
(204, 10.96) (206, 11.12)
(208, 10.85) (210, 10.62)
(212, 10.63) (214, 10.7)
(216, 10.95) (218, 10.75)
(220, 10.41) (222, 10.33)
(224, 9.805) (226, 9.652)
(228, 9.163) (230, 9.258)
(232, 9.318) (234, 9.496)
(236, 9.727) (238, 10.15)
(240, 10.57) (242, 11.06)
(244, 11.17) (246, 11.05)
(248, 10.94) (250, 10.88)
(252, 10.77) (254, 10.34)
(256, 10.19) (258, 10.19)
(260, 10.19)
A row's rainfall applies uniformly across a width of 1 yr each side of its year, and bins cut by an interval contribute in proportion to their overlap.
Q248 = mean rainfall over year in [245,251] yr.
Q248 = 11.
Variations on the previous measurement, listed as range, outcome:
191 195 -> 12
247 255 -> 10.7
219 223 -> 10.4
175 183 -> 10.4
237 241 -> 10.4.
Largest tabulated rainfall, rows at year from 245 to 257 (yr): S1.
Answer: 11.05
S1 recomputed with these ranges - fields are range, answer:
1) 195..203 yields 12.26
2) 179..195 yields 12.17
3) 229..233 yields 9.318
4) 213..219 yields 10.95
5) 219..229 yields 10.41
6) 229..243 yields 11.06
